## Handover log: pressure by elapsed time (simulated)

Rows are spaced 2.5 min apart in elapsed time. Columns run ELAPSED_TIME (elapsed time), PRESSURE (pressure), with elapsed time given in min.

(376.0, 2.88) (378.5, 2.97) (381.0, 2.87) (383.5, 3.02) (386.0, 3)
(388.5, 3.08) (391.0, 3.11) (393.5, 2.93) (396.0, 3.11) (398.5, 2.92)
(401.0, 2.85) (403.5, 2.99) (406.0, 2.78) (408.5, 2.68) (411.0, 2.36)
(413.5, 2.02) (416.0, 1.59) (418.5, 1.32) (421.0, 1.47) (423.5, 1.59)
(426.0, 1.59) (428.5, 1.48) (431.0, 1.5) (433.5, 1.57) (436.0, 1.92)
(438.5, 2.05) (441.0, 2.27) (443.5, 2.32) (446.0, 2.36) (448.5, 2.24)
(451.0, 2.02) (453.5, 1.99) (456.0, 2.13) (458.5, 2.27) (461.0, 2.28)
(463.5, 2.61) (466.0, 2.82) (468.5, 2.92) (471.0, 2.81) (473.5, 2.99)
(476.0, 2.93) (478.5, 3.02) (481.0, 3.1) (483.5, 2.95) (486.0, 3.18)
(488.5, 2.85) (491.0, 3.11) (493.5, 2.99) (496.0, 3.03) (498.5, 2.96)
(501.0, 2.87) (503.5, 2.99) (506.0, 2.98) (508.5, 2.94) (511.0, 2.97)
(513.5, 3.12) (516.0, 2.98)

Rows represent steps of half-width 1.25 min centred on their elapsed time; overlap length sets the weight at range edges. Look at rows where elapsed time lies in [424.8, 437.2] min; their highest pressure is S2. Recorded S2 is 1.92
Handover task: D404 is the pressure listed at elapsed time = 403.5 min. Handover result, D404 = 2.99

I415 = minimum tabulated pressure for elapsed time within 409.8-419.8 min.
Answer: 1.32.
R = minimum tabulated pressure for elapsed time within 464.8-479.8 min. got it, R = 2.81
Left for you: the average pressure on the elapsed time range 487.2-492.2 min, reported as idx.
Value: 2.98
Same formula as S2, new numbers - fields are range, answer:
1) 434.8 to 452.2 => 2.36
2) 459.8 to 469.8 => 2.92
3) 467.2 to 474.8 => 2.99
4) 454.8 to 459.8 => 2.27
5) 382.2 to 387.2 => 3.02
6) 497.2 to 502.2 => 2.96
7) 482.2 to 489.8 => 3.18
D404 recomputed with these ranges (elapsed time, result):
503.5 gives 2.99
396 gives 3.11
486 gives 3.18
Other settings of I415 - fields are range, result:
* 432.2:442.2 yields 1.57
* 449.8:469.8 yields 1.99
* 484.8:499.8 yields 2.85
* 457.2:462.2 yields 2.27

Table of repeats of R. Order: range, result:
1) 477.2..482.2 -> 3.02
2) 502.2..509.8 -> 2.94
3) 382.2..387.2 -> 3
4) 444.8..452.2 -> 2.02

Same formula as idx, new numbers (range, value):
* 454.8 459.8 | 2.2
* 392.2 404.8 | 2.96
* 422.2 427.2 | 1.59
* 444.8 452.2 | 2.21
